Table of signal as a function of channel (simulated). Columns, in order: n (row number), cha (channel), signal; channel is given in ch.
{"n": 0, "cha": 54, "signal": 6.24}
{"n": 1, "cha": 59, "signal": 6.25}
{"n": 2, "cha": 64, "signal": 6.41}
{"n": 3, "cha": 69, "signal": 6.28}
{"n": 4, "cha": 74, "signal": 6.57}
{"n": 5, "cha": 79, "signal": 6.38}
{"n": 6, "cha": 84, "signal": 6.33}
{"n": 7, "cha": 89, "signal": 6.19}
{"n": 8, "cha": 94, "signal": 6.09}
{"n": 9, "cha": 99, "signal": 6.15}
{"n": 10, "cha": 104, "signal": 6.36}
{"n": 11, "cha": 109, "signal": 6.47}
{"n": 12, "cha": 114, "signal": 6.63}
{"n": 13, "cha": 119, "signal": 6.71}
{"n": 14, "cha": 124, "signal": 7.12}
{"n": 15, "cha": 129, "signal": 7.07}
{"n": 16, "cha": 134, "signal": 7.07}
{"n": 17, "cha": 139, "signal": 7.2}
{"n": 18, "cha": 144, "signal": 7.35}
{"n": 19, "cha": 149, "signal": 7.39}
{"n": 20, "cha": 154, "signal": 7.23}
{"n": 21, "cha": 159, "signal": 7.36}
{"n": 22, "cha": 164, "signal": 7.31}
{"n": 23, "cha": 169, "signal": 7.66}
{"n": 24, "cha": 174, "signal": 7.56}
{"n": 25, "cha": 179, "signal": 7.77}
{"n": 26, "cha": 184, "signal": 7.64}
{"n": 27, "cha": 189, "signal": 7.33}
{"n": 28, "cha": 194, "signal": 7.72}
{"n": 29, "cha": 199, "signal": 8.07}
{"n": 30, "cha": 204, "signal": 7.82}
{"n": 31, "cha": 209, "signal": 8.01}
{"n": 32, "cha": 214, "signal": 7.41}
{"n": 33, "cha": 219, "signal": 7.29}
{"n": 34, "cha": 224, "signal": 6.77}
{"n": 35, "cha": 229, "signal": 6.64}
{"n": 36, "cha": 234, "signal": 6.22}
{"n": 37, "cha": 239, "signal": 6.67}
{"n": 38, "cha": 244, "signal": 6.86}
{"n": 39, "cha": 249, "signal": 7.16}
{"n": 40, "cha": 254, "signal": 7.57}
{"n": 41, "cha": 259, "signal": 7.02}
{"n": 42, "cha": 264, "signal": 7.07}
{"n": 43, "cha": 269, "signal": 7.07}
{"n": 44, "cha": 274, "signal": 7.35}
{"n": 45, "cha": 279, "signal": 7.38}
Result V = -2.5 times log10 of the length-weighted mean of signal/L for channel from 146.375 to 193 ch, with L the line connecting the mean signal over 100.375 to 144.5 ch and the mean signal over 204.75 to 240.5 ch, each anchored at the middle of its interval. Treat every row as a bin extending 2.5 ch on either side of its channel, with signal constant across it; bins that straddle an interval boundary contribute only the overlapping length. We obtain -0.08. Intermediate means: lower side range 6.85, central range 7.48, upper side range 7.05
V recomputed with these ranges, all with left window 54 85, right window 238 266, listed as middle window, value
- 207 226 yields -0.065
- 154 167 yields -0.094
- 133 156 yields -0.094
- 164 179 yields -0.125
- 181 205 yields -0.129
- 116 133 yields -0.062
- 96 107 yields 0.039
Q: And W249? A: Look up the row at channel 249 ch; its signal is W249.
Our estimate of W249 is 7.16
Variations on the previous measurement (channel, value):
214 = 7.41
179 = 7.77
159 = 7.36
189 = 7.33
